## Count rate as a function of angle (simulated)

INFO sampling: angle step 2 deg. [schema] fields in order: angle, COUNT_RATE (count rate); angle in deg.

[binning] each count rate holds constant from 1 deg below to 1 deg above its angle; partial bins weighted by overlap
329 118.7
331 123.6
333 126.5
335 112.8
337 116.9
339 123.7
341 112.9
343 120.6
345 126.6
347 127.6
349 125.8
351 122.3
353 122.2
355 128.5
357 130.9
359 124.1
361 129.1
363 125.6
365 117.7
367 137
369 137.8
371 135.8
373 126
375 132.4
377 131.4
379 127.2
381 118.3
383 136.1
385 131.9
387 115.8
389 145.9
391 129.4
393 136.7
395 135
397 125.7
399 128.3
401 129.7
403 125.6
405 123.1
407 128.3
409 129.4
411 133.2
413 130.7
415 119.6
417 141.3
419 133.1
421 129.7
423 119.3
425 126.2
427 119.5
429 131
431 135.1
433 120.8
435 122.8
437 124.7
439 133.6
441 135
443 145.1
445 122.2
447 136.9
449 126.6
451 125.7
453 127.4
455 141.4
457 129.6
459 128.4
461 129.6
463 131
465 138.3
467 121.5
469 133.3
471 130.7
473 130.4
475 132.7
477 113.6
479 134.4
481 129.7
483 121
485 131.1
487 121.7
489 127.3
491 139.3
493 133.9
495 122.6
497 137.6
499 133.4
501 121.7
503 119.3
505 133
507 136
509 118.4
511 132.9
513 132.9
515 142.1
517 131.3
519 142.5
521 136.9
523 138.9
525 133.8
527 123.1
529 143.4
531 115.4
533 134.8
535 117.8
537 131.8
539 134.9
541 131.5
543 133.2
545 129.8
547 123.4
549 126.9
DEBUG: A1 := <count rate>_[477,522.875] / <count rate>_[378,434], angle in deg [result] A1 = 1.01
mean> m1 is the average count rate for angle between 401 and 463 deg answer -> 129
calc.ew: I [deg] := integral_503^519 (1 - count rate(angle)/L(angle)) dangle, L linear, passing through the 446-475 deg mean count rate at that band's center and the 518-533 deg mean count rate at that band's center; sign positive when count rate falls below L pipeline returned 0.09 deg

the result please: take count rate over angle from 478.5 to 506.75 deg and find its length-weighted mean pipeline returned 129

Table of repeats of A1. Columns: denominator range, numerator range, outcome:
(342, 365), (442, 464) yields 1.05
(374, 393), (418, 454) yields 0.99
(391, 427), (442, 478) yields 1.01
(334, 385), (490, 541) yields 1.04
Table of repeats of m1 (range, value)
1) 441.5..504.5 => 130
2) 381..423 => 130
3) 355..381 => 129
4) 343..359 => 126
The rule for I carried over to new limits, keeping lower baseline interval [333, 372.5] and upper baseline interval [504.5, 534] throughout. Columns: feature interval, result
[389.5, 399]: -0.4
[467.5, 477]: 0.1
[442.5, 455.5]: -0.2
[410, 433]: 0.0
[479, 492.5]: 0.3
